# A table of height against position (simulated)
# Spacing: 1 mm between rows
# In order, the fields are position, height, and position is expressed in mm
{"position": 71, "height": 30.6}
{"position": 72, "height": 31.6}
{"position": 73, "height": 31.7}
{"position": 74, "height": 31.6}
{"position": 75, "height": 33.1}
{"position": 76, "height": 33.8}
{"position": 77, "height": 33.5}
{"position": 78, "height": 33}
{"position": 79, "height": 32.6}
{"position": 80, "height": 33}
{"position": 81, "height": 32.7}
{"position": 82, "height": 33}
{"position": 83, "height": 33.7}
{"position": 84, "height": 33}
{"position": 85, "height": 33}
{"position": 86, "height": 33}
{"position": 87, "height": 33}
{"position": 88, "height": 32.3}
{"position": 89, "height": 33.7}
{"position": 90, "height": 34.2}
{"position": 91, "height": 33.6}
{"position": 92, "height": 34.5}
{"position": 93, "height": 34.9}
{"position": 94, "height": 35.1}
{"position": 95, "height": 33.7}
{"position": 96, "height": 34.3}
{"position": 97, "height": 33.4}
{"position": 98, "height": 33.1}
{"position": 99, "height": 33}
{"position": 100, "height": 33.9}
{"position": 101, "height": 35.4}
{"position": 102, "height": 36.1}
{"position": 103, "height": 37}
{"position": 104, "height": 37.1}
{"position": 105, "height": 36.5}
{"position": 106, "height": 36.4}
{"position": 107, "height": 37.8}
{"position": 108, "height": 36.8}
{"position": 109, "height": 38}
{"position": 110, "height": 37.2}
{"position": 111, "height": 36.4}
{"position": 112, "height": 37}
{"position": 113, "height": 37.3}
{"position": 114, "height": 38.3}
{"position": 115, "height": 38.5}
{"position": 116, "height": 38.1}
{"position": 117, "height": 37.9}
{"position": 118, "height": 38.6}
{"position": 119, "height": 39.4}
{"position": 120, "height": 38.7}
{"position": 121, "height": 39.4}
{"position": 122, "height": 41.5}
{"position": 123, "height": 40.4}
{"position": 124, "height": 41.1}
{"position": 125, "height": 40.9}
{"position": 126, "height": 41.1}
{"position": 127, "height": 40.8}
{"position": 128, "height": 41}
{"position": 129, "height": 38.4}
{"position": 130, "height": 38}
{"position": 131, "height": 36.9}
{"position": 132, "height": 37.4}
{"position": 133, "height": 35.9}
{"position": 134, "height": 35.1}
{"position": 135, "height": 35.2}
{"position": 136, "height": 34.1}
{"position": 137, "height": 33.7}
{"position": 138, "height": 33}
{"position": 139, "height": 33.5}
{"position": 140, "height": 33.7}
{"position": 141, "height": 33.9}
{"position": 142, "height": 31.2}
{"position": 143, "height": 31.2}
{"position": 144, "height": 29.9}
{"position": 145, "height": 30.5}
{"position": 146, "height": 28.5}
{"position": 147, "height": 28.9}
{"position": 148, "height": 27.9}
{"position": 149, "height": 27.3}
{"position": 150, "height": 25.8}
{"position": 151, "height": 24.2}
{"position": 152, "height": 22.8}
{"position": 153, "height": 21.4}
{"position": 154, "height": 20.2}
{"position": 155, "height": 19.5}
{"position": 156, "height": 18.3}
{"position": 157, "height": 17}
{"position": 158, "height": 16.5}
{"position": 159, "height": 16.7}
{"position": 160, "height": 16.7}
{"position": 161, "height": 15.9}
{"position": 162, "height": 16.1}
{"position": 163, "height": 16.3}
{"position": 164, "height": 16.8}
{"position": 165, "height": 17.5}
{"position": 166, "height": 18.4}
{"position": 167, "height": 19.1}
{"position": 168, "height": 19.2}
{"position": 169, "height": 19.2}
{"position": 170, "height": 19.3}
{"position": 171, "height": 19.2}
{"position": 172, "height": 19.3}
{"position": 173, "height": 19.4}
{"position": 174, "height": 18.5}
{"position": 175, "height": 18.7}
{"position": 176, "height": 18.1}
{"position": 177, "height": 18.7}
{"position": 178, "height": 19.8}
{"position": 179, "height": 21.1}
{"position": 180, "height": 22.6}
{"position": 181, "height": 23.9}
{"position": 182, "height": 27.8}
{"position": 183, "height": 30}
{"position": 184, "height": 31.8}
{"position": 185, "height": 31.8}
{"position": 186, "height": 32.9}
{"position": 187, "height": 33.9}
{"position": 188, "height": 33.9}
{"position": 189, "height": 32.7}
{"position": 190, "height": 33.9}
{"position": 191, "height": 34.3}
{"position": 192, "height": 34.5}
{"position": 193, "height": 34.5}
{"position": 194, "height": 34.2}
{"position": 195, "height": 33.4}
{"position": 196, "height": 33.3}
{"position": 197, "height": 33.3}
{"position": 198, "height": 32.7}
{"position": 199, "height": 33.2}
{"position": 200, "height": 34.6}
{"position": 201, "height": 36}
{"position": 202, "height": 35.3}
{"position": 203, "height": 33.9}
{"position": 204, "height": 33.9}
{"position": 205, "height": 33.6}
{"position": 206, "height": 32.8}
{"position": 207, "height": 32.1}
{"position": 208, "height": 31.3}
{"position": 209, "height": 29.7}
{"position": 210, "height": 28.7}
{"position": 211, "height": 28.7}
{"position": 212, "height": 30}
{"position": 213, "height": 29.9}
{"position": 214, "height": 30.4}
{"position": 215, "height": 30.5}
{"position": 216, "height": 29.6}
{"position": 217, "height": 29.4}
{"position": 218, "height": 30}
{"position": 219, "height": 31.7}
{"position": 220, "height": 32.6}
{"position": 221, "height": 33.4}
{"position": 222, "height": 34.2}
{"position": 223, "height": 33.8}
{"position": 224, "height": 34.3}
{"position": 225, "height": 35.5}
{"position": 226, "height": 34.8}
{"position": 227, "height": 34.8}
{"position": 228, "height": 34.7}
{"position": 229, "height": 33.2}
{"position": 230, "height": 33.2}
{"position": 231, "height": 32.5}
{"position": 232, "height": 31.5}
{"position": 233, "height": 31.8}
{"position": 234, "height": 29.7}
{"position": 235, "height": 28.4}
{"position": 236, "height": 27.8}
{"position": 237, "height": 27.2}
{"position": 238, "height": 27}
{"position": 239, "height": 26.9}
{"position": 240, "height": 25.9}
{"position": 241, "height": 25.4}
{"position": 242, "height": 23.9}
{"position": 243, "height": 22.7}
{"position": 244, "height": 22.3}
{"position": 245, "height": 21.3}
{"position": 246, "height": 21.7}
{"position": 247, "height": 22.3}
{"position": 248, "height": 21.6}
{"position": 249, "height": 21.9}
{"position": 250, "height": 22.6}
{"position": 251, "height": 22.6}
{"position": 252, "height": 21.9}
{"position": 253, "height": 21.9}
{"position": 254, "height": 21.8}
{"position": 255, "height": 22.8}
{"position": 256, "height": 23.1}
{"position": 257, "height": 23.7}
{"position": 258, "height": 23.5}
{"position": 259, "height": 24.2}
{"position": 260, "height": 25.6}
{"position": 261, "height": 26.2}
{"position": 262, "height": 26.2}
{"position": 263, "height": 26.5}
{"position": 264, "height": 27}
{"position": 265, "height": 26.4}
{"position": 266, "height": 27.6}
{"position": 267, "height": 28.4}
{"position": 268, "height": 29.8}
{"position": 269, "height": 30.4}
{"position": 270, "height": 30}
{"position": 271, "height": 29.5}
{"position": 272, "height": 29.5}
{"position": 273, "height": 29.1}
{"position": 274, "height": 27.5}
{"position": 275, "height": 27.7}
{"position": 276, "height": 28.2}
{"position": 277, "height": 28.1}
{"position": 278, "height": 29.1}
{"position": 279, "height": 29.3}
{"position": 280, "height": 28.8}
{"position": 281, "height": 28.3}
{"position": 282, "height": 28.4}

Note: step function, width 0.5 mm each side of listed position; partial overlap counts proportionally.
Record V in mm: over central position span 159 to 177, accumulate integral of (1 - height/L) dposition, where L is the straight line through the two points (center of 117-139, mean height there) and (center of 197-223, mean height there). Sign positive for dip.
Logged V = 8.72 mm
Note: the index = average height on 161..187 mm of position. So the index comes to 21.6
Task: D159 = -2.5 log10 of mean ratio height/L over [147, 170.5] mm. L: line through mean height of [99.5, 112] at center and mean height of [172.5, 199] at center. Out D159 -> 0.50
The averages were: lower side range 36.6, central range 19.9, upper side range 28.5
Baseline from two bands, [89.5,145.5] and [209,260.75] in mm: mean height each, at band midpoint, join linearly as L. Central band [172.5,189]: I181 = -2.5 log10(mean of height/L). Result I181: 0.24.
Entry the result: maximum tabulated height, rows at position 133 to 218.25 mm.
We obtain 36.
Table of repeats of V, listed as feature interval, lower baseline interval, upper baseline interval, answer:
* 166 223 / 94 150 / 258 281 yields 5.1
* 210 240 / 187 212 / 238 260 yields -3.5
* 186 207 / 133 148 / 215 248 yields -2.3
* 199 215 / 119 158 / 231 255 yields -2.7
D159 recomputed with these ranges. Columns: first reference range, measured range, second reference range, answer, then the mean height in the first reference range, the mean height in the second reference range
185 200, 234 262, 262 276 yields 0.23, 33.6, 28.3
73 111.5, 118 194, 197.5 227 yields 0.18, 34.3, 32.3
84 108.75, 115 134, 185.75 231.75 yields -0.14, 34.7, 32.8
